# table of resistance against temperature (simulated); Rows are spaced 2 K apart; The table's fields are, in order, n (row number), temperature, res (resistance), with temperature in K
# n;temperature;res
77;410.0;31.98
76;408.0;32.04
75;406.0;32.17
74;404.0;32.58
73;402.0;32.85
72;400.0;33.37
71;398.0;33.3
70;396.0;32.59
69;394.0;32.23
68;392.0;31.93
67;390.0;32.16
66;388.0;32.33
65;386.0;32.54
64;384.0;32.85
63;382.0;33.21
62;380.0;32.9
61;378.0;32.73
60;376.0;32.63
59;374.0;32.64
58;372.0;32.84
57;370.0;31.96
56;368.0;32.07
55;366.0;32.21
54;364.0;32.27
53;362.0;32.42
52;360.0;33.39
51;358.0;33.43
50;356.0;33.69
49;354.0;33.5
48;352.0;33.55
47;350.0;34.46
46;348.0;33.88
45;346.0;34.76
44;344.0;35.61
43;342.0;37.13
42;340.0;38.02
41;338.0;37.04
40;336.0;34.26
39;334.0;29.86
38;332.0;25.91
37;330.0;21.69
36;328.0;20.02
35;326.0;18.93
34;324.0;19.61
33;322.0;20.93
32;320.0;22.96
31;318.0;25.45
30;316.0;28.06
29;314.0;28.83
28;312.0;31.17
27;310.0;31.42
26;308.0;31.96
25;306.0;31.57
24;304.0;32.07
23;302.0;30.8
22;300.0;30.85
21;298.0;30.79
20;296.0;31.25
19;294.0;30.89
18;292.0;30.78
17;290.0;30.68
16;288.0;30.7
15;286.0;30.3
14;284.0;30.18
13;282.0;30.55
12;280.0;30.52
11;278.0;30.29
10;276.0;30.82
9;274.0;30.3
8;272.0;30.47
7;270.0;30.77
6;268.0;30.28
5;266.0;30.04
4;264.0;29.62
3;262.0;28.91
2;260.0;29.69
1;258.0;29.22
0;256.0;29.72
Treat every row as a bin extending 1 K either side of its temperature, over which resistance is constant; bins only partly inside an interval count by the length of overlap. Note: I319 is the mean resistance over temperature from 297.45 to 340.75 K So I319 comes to 28.2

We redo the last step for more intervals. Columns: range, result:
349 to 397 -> 32.8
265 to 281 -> 30.4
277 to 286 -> 30.4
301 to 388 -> 30.9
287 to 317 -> 30.8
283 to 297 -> 30.7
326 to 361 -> 32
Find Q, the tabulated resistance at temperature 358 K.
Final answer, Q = 33.43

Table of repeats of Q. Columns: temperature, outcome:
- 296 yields 31.25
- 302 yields 30.8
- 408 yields 32.04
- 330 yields 21.69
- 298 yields 30.79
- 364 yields 32.27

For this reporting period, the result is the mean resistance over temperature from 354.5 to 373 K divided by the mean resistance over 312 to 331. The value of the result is 1.40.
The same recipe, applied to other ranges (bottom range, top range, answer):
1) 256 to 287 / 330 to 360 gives 1.11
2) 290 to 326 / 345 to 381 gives 1.16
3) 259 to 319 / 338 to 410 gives 1.10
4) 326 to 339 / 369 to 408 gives 1.19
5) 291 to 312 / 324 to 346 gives 0.95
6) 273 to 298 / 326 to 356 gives 1.04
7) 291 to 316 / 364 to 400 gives 1.05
